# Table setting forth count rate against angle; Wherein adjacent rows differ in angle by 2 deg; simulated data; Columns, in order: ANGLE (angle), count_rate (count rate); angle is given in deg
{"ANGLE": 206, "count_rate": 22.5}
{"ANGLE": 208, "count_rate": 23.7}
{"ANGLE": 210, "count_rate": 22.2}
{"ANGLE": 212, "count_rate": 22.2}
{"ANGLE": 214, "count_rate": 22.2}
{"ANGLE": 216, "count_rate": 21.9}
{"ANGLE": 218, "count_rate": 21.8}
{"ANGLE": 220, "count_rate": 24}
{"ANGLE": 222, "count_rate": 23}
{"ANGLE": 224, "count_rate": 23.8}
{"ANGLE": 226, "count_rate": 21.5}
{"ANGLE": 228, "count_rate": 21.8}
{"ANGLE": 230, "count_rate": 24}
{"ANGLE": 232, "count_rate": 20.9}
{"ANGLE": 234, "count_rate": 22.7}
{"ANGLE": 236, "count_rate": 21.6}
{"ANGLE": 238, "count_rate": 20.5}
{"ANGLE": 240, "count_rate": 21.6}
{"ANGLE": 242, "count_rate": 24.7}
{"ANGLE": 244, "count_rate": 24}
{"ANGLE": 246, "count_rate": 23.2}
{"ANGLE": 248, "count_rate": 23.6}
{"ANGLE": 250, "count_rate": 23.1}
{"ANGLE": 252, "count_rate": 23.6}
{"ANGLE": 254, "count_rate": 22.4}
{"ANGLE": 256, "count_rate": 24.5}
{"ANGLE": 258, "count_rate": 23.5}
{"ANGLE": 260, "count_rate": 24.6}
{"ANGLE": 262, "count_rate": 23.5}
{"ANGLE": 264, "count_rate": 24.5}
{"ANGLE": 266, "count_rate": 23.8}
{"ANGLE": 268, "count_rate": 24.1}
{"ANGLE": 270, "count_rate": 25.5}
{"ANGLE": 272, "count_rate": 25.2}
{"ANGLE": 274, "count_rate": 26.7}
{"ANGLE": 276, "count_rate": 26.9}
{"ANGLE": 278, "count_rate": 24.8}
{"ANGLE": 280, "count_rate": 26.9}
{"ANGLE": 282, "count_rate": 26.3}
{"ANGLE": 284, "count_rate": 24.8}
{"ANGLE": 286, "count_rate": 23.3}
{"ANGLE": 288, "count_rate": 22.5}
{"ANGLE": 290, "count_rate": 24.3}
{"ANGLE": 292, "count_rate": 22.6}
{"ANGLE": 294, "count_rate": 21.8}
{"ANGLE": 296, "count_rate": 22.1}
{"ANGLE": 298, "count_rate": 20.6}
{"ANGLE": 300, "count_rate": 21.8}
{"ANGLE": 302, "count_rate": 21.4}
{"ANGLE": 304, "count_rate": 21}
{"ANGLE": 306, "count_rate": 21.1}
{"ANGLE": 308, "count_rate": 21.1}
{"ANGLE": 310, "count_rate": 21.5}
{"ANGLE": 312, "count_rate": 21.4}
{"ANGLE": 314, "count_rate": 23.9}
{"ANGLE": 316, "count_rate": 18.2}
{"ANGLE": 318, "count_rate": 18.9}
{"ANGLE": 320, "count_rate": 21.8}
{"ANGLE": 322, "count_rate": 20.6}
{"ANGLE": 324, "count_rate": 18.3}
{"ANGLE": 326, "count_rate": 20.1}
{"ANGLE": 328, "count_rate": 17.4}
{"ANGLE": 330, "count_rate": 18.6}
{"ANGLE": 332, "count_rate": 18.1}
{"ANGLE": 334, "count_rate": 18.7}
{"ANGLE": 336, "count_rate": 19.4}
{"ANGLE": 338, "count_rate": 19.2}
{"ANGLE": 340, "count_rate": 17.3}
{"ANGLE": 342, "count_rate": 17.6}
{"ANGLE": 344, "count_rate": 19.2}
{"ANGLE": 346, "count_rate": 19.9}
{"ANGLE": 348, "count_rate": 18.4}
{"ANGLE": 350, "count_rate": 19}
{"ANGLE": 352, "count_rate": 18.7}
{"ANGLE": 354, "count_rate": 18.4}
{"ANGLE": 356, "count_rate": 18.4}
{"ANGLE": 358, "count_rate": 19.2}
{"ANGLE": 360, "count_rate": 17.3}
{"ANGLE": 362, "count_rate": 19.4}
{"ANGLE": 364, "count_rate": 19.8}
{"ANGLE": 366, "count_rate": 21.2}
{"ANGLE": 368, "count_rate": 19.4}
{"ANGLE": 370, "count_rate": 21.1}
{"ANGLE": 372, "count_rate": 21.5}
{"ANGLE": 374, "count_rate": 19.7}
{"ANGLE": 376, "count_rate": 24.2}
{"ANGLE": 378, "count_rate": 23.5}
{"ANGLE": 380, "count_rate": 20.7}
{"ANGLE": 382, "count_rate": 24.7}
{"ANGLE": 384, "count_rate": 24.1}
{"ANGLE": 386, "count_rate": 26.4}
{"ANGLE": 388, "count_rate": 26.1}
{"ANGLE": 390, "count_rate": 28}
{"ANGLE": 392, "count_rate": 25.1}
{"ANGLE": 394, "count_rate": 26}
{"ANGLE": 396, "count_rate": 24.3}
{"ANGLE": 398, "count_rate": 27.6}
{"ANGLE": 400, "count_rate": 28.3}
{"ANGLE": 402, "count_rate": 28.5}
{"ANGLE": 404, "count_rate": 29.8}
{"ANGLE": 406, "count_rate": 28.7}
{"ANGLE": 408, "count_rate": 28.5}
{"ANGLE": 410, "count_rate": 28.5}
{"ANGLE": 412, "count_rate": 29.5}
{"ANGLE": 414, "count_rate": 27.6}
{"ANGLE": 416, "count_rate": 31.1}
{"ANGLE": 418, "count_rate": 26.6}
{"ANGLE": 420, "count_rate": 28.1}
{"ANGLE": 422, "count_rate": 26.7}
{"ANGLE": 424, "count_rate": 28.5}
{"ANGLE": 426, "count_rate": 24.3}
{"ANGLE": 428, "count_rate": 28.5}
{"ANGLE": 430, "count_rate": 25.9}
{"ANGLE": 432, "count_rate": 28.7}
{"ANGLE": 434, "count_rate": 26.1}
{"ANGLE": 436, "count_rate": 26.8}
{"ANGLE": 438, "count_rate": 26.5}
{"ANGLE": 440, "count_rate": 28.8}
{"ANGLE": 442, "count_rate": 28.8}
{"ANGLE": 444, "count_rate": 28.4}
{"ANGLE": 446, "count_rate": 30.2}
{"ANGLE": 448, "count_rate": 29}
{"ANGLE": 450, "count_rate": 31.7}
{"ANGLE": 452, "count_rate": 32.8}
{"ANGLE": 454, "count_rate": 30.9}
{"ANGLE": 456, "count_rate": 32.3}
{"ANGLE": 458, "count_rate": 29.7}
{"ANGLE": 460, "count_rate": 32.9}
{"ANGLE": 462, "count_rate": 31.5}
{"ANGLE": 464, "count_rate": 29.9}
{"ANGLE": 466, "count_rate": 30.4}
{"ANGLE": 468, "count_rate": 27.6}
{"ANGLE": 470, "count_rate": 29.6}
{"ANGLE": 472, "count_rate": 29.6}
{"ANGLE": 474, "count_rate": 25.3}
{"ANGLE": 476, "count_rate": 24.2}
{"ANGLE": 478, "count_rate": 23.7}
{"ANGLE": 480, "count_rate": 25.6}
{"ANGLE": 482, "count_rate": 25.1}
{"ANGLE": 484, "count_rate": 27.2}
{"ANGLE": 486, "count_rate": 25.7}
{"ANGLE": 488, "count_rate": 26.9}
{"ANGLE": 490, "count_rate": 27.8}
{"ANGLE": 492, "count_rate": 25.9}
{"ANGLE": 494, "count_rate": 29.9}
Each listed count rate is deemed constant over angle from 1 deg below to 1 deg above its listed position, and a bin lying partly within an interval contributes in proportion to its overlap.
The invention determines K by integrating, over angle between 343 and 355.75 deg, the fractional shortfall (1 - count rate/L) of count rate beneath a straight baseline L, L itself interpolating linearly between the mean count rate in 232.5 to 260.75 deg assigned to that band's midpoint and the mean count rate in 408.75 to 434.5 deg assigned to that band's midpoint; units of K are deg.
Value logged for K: 3.4 deg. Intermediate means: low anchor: 23.1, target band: 18.9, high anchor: 27.7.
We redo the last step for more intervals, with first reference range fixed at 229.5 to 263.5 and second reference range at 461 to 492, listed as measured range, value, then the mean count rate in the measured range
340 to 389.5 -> 8.85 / 20.7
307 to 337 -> 5.62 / 19.9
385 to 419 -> -2.30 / 27.7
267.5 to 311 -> 0.68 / 23.5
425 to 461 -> -3.14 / 29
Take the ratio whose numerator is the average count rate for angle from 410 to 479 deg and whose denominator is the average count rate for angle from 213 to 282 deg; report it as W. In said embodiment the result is 1.21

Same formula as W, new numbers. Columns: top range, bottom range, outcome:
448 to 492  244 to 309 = 1.21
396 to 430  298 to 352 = 1.42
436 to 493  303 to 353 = 1.45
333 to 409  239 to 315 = 0.95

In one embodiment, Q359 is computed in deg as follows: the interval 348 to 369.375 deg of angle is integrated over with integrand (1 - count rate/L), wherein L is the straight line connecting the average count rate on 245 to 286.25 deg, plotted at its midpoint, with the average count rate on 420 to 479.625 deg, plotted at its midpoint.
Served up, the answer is 6.0 deg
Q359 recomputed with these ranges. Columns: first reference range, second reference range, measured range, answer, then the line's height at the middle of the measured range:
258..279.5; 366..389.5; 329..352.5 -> 4.9 deg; 23.6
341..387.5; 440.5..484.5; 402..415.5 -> -2.5 deg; 24.4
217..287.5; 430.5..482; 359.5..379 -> 4.3 deg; 26.6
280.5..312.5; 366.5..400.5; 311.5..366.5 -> 9.5 deg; 23.2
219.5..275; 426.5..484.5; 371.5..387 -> 2.0 deg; 26.7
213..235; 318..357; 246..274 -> -3.5 deg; 21.4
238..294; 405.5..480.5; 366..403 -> 3.8 deg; 27.1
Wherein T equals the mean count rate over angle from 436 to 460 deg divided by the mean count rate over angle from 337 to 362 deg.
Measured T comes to 1.6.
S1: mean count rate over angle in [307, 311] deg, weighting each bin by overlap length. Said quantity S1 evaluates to 21.3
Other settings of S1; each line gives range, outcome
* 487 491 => 27.4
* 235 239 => 21.1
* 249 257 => 23.4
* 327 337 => 18.4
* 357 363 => 18.6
